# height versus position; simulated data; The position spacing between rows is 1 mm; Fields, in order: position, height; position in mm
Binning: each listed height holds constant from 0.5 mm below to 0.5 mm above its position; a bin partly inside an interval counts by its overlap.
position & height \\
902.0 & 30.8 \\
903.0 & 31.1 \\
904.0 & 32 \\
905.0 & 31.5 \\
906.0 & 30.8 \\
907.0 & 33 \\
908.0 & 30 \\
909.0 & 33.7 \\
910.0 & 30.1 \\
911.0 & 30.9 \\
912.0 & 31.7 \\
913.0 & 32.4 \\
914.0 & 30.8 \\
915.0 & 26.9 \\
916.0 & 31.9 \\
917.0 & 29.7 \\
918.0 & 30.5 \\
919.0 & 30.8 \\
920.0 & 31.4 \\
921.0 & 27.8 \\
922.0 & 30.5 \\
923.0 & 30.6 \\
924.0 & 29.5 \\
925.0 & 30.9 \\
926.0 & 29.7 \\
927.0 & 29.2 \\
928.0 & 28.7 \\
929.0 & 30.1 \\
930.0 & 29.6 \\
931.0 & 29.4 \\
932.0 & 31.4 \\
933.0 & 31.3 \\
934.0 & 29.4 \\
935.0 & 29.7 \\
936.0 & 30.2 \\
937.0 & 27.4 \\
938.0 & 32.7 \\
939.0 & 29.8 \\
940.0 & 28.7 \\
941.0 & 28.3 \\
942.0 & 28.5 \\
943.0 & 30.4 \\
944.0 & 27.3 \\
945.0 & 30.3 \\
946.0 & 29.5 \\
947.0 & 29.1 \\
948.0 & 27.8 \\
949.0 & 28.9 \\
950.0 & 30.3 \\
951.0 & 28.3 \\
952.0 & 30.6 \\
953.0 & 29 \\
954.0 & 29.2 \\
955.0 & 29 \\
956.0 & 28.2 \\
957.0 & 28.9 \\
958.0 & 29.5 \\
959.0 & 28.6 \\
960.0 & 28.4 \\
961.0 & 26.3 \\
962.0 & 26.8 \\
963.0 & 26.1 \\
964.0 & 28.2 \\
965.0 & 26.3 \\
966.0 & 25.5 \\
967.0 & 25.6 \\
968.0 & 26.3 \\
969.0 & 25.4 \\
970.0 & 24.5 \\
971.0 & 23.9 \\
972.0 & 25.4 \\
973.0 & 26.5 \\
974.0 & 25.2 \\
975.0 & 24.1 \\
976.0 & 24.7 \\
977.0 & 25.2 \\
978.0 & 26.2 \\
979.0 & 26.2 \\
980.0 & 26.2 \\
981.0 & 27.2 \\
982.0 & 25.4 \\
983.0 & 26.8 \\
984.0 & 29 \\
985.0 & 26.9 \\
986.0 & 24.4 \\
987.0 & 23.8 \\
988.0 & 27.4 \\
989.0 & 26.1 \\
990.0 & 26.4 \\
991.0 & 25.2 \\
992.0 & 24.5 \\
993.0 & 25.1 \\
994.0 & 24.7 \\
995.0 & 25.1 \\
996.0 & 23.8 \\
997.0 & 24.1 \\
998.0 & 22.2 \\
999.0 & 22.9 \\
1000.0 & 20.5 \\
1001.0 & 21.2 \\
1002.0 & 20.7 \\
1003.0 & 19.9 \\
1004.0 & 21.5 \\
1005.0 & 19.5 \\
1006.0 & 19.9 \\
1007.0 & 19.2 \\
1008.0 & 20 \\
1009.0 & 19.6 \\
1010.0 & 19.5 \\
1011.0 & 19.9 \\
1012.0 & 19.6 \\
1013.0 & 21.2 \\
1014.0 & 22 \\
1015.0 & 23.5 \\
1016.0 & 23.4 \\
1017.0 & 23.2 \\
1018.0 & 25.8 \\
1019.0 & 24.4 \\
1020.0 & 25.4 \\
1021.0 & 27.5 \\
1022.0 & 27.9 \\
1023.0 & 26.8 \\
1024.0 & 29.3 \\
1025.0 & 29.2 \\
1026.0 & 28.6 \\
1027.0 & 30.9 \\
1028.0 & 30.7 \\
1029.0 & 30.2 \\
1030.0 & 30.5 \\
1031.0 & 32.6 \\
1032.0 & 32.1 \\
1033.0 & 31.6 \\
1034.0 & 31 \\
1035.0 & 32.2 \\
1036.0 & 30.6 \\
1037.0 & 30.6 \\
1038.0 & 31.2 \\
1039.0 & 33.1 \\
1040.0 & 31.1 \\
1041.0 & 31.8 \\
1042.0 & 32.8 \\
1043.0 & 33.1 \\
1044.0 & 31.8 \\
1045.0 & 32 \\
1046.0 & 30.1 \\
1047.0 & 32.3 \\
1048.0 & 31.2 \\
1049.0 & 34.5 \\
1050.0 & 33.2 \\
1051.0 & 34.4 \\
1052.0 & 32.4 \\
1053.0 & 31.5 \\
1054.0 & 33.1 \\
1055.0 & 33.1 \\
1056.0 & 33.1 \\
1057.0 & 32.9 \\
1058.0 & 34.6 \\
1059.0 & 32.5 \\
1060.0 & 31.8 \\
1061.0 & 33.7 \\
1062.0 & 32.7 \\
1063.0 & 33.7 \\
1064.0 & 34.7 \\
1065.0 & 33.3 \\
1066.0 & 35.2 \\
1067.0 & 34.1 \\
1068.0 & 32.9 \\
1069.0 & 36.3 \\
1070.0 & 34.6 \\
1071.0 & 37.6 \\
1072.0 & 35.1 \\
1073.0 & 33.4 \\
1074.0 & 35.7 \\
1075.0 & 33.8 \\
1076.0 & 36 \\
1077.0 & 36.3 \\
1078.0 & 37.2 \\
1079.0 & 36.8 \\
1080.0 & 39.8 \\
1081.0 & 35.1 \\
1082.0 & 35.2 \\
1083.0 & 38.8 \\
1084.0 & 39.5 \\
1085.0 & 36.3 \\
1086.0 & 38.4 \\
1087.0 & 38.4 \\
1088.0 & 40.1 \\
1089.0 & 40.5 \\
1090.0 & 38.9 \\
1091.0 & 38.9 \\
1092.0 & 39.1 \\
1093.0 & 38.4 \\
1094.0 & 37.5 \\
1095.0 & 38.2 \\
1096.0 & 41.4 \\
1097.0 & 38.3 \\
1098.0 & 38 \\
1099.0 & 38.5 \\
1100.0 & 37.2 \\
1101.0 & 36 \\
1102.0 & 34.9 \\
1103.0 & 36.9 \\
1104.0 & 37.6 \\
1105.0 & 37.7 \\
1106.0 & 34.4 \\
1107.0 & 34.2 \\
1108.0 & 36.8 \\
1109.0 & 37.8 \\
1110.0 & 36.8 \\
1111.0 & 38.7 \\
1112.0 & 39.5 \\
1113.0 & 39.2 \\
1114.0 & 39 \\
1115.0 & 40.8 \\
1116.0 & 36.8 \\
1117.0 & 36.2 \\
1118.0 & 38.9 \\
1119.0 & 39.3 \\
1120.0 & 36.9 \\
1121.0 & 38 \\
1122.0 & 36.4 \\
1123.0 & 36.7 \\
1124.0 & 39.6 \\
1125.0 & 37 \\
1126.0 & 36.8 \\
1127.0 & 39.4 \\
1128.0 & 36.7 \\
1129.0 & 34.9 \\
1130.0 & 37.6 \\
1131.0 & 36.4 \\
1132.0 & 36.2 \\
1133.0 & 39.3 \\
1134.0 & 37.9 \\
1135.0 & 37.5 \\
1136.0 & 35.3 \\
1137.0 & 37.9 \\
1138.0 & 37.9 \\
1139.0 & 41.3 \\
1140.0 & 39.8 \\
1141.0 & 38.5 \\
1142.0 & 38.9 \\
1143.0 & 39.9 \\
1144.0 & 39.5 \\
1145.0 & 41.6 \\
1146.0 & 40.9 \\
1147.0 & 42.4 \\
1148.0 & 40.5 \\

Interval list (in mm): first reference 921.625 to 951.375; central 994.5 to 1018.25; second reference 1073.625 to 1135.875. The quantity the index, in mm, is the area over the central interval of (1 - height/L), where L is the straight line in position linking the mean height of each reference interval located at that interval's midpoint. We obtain 8.2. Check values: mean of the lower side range 29.6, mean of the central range 21.5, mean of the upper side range 37.6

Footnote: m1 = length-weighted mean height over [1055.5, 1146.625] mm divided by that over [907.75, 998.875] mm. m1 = 1.3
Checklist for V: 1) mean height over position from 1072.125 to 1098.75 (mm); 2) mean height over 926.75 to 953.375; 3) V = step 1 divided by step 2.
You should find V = 1.28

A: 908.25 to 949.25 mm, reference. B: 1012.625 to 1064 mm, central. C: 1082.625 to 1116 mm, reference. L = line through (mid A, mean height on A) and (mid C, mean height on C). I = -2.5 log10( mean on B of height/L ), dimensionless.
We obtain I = 0.16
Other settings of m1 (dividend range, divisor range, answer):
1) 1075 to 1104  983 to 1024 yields 1.61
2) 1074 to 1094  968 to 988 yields 1.47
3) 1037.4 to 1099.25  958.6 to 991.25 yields 1.35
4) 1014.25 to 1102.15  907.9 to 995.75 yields 1.19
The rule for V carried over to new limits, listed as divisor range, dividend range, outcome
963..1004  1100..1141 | 1.50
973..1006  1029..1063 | 1.32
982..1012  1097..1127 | 1.63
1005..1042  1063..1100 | 1.38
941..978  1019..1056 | 1.13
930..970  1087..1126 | 1.33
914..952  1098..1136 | 1.26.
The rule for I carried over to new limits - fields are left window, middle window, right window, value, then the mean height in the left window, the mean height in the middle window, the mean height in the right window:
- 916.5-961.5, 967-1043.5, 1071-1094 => 0.269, 29.5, 25.9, 37.4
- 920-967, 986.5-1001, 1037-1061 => 0.253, 29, 24.3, 32.5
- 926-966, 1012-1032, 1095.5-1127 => 0.220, 29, 26.9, 37.7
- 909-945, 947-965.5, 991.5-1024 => -0.039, 30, 28.4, 22.7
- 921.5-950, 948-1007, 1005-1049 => 0.125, 29.6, 25.6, 27.6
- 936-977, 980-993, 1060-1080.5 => 0.141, 27.7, 26.1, 35.1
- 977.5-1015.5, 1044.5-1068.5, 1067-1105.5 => -0.015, 23.3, 33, 37.2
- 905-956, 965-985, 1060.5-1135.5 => 0.229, 30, 25.8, 37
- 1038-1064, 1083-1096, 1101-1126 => -0.093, 32.7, 38.8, 37.5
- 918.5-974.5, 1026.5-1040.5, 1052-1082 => 0.052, 28.6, 31.3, 34.5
